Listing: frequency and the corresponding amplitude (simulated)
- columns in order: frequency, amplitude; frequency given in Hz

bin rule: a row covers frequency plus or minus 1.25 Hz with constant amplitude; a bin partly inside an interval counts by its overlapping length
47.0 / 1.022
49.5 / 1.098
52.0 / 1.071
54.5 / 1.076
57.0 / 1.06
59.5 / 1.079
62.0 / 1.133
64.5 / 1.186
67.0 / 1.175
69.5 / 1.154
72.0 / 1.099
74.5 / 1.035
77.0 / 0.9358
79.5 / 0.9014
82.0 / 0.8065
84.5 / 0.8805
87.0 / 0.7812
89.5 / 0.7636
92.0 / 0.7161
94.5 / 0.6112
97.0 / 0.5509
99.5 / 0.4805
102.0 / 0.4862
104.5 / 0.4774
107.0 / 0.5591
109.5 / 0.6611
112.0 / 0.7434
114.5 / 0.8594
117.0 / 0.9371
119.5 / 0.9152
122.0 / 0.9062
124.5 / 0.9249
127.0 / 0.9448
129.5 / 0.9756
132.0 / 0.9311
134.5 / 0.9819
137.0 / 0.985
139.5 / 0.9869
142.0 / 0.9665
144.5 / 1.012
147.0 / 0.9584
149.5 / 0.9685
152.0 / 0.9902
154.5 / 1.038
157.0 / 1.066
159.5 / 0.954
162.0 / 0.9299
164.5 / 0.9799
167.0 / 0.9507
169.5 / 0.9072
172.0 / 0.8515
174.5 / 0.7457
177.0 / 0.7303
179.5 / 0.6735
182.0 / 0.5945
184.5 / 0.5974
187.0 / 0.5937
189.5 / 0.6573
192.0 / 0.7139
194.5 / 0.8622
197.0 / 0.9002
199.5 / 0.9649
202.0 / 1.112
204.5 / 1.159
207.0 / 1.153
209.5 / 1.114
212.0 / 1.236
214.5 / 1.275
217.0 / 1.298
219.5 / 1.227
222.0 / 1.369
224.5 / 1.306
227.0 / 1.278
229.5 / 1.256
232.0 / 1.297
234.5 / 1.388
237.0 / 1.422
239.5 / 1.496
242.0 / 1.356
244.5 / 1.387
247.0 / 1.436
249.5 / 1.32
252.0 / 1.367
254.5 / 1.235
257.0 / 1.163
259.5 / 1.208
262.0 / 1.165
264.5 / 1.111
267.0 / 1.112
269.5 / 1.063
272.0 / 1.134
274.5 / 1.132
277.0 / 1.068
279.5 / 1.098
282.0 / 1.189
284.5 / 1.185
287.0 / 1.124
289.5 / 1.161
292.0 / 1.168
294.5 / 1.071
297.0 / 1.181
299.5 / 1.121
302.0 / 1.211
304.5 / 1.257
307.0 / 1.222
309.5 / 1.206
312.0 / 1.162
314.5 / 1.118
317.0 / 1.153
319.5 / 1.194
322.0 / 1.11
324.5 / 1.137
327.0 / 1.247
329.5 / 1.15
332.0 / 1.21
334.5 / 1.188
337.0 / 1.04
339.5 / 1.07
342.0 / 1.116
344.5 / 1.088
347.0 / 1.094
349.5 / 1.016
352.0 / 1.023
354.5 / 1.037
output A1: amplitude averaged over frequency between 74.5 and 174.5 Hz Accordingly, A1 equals 0.854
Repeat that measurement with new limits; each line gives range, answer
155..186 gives 0.835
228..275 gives 1.27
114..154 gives 0.956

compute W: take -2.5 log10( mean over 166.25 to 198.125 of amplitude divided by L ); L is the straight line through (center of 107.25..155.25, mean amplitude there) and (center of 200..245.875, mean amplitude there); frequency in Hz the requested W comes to 0.44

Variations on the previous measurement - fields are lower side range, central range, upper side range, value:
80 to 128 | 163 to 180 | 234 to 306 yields 0.11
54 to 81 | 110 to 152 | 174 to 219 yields 0.07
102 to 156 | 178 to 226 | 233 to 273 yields 0.14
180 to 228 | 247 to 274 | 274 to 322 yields -0.09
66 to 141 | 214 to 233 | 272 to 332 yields -0.24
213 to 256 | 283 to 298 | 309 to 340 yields 0.07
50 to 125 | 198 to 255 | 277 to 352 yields -0.23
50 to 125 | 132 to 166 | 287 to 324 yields -0.04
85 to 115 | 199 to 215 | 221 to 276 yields -0.05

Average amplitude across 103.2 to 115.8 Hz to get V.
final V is 0.66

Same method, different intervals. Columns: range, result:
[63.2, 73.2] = 1.15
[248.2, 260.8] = 1.26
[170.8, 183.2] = 0.719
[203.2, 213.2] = 1.16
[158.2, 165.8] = 0.955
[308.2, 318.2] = 1.16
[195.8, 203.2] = 0.992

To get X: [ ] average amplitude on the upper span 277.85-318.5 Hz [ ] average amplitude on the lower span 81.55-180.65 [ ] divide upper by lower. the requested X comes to 1.4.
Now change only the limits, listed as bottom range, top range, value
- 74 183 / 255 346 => 1.37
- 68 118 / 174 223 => 1.23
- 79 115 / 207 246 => 1.93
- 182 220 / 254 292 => 1.17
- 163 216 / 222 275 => 1.42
